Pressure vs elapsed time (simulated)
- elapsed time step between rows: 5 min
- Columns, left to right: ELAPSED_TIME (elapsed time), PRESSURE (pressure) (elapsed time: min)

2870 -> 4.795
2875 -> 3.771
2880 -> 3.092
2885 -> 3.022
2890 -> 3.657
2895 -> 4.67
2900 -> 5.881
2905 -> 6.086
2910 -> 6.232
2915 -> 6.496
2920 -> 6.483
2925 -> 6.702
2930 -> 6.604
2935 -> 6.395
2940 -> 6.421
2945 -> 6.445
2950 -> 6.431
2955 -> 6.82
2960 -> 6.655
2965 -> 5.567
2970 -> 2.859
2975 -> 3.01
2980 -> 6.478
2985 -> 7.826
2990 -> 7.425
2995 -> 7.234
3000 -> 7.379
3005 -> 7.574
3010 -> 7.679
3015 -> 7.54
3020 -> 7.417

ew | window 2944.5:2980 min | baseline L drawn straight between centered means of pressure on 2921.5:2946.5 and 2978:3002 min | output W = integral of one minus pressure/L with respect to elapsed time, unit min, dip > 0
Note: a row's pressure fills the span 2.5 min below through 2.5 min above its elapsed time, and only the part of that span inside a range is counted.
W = 7.5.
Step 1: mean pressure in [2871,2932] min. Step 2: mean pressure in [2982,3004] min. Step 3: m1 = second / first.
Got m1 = 1.43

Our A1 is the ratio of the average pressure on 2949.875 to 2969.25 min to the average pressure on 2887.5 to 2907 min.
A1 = 1.20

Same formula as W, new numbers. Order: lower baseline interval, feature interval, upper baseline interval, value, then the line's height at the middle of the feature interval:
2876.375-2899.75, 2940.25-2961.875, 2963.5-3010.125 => -4.8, 5.38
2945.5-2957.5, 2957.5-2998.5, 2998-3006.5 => 6.7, 7.05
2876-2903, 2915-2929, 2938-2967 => -3.4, 5.28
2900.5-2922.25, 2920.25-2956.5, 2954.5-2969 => -2.7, 6.09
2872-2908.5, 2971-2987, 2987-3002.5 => 3.5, 6.91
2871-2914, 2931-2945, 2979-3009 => -1.4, 5.86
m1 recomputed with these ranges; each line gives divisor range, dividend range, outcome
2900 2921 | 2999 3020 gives 1.20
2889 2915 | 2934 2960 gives 1.18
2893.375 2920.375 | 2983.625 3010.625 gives 1.25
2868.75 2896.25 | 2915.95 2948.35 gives 1.73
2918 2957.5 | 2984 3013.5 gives 1.15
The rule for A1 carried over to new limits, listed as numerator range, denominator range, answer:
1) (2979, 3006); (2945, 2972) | 1.27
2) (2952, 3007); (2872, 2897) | 1.71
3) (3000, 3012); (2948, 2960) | 1.14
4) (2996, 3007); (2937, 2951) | 1.16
